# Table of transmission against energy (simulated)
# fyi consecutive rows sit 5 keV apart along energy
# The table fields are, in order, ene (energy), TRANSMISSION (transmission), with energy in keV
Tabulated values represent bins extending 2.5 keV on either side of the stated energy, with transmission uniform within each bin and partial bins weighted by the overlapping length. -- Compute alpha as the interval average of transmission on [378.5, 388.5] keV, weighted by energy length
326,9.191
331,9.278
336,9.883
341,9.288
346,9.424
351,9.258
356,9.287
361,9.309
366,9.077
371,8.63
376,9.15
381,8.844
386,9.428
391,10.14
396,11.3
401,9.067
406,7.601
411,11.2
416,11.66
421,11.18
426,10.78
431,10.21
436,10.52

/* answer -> 9.14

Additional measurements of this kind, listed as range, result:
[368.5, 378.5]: 8.89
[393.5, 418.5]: 10.2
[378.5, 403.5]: 9.76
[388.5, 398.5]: 10.7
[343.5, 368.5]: 9.27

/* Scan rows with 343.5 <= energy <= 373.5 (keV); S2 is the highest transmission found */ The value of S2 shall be 9.424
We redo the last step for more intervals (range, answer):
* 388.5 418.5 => 11.66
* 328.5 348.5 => 9.883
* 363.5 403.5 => 11.3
